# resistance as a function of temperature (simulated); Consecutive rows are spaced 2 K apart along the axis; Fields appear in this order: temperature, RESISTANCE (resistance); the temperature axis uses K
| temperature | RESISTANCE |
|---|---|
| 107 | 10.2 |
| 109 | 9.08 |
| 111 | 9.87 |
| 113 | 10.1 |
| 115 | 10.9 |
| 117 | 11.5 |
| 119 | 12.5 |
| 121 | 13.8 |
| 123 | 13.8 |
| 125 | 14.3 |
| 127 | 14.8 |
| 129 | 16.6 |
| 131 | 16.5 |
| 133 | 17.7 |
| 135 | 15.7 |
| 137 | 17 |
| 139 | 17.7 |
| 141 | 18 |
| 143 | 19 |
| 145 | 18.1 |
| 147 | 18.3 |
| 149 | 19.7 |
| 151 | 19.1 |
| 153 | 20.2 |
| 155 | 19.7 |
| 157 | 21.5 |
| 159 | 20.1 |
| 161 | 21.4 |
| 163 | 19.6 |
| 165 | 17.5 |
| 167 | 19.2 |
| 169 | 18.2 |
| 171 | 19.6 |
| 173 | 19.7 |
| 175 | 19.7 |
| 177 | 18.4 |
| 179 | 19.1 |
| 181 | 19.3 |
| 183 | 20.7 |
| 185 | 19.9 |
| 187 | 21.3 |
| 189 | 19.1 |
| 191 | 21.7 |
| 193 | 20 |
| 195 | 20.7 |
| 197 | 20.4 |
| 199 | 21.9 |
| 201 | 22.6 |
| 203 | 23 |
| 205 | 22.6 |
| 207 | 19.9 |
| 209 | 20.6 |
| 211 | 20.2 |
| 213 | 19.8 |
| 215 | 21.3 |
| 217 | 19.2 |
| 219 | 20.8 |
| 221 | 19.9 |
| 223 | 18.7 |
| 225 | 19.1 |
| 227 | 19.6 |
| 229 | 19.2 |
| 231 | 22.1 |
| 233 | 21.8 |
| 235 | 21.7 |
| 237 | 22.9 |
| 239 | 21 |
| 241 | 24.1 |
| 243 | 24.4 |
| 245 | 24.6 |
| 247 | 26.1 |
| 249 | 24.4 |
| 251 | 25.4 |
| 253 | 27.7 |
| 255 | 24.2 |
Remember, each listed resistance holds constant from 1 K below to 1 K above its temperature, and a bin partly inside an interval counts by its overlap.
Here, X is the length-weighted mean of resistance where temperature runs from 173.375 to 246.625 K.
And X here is 20.9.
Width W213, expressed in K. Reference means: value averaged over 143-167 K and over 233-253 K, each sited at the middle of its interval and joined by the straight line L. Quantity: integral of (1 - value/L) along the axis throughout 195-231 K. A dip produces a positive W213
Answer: 2.9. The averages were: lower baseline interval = 19.5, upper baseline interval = 23.9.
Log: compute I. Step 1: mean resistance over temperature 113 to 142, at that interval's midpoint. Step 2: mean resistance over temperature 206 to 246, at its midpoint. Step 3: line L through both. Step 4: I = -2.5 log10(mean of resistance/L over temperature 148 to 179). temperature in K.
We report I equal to -0.145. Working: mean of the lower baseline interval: 14.9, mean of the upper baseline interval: 21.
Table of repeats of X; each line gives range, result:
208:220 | 20.3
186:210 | 21.1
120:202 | 18.8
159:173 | 19.3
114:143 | 15.2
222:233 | 19.9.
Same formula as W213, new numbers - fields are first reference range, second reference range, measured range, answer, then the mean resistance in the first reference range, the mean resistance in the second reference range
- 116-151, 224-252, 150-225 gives -2.68 K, 16.3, 22.6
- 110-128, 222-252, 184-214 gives -2.82 K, 12.4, 22.3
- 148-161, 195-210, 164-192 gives 1.74 K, 20.2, 21.5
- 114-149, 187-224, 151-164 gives -2.09 K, 15.8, 20.7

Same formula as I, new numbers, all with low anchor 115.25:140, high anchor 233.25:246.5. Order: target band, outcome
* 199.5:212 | -0.04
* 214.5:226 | 0.10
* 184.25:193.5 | -0.05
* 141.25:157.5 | -0.16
